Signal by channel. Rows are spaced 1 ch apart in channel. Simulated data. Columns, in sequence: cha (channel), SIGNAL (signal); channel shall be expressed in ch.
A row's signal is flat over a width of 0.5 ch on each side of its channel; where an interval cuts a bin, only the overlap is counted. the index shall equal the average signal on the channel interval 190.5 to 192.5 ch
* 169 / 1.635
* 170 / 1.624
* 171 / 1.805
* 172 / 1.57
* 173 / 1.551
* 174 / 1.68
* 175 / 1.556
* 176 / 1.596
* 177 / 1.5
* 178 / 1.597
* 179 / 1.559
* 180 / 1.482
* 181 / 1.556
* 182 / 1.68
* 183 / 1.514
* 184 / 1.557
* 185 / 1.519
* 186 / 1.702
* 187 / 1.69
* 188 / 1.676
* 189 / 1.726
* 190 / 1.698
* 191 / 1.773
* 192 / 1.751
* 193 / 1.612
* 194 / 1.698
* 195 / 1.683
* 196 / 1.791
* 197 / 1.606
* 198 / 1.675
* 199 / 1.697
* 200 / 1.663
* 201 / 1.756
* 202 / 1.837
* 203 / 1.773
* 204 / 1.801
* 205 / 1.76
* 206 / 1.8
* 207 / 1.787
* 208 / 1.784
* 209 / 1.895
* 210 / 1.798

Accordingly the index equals 1.76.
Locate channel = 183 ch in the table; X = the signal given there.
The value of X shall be 1.514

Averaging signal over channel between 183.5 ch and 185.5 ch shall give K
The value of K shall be 1.54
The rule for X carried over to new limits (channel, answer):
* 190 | 1.698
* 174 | 1.68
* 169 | 1.635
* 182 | 1.68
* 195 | 1.683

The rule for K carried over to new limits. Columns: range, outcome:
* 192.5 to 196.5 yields 1.7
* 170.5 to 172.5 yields 1.69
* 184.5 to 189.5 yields 1.66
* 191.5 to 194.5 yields 1.69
